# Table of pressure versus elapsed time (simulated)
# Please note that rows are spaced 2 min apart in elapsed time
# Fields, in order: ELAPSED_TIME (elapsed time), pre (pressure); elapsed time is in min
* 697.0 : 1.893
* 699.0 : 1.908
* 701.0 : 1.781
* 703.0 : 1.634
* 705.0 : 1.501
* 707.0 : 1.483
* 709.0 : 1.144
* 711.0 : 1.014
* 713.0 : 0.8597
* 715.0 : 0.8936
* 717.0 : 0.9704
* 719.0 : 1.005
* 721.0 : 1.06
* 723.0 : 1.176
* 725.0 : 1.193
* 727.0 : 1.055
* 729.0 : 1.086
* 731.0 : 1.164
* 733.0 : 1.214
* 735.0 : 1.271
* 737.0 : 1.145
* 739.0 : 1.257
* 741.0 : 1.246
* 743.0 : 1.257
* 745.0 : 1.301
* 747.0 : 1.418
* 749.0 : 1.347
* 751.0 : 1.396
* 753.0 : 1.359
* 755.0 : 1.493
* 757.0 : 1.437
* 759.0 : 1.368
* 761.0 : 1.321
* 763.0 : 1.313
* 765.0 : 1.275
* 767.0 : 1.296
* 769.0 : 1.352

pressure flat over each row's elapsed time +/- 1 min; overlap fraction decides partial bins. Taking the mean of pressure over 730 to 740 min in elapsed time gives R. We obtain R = 1.21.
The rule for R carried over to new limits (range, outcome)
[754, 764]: 1.39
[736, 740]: 1.2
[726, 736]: 1.16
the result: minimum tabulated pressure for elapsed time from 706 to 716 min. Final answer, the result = 0.8597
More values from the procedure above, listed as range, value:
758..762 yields 1.321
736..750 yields 1.145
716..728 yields 0.9704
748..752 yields 1.347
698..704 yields 1.634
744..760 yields 1.301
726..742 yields 1.055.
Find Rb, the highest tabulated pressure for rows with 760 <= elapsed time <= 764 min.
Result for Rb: 1.321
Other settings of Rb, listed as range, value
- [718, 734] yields 1.214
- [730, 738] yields 1.271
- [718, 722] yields 1.06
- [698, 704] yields 1.908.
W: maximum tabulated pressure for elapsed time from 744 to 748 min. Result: 1.418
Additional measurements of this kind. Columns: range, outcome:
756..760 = 1.437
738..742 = 1.257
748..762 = 1.493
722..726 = 1.193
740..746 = 1.301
